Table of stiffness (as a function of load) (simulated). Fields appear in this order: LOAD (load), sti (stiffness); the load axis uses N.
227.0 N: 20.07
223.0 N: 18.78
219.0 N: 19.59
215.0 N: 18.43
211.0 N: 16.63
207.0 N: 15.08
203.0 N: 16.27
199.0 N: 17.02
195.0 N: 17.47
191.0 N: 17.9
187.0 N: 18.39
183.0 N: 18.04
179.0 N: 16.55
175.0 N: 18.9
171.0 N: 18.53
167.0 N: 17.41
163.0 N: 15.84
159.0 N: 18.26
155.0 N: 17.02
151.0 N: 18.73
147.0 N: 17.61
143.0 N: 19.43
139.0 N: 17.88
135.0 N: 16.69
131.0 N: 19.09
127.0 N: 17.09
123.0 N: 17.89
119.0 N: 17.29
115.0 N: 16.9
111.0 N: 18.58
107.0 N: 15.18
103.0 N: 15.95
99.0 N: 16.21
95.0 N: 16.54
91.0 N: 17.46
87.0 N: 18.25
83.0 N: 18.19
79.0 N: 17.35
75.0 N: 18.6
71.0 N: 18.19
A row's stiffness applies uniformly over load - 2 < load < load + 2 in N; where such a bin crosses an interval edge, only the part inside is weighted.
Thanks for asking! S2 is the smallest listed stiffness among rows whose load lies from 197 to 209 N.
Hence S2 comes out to 15.08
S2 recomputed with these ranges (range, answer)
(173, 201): 16.55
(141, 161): 17.02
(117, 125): 17.29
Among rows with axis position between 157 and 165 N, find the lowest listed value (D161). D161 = 15.84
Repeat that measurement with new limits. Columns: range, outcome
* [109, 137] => 16.69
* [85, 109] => 15.18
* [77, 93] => 17.35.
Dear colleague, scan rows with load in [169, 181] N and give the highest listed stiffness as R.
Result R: 18.9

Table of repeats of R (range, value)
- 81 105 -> 18.25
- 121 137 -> 19.09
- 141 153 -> 19.43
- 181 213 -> 18.39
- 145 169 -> 18.73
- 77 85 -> 18.19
